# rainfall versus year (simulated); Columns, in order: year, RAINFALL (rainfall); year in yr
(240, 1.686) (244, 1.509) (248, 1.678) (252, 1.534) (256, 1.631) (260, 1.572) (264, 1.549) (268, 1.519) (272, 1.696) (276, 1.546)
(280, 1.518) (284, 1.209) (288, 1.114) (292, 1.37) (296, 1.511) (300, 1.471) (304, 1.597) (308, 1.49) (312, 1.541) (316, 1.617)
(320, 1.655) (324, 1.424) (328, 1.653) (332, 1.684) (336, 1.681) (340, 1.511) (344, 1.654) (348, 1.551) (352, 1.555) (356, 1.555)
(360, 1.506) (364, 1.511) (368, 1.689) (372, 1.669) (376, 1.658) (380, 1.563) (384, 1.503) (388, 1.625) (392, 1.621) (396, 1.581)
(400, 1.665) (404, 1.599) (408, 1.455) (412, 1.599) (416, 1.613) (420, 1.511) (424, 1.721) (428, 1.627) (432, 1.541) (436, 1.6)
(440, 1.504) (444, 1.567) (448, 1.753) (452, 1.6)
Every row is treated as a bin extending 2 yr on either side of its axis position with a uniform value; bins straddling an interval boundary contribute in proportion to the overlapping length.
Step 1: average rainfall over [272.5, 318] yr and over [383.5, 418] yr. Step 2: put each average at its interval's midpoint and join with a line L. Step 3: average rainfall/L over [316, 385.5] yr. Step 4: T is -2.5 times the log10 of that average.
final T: -0.044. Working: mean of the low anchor 1.46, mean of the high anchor 1.59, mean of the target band 1.59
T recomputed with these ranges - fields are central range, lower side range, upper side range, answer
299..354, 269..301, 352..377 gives -0.05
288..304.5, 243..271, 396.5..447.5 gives 0.11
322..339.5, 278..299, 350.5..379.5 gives -0.08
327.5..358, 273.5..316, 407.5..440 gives -0.07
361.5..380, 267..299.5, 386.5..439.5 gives -0.05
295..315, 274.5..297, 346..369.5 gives -0.08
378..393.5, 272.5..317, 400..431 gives -0.01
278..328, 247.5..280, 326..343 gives 0.10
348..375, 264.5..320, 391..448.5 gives -0.03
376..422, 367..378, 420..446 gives 0.04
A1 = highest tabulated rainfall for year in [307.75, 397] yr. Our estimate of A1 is 1.689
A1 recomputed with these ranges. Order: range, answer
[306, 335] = 1.684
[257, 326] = 1.696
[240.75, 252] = 1.678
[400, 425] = 1.721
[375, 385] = 1.658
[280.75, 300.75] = 1.511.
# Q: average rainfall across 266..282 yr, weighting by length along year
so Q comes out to 1.57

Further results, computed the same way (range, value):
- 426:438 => 1.59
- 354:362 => 1.53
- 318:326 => 1.54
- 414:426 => 1.61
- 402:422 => 1.56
